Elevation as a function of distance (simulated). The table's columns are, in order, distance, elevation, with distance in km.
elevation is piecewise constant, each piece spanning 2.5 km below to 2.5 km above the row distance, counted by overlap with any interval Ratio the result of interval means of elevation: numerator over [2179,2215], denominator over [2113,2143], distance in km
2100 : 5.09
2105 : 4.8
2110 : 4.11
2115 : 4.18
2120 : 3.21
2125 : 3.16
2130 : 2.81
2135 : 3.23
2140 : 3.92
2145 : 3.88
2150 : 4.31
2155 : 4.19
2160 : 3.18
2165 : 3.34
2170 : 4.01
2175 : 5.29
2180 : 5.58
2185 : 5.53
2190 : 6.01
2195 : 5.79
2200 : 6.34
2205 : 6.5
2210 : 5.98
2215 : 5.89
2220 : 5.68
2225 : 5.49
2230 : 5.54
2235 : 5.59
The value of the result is 1.75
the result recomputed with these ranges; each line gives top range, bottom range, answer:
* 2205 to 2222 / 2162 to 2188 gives 1.25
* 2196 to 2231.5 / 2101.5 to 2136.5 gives 1.60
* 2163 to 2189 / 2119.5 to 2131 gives 1.58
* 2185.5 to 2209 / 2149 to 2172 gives 1.62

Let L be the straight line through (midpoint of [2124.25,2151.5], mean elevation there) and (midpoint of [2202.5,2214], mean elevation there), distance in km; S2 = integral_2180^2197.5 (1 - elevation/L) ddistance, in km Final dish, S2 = -1.0 km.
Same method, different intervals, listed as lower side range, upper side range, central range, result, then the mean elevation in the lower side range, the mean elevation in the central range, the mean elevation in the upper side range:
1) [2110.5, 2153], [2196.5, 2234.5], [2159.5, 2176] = 2.5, 3.62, 3.93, 5.9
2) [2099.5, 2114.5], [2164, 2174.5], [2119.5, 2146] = 6.0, 4.55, 3.35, 4.03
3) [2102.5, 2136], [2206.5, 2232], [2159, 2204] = -1.0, 3.66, 5.12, 5.75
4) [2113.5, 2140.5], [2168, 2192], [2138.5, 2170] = 3.6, 3.35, 3.82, 5.3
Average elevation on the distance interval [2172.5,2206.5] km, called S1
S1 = 5.84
